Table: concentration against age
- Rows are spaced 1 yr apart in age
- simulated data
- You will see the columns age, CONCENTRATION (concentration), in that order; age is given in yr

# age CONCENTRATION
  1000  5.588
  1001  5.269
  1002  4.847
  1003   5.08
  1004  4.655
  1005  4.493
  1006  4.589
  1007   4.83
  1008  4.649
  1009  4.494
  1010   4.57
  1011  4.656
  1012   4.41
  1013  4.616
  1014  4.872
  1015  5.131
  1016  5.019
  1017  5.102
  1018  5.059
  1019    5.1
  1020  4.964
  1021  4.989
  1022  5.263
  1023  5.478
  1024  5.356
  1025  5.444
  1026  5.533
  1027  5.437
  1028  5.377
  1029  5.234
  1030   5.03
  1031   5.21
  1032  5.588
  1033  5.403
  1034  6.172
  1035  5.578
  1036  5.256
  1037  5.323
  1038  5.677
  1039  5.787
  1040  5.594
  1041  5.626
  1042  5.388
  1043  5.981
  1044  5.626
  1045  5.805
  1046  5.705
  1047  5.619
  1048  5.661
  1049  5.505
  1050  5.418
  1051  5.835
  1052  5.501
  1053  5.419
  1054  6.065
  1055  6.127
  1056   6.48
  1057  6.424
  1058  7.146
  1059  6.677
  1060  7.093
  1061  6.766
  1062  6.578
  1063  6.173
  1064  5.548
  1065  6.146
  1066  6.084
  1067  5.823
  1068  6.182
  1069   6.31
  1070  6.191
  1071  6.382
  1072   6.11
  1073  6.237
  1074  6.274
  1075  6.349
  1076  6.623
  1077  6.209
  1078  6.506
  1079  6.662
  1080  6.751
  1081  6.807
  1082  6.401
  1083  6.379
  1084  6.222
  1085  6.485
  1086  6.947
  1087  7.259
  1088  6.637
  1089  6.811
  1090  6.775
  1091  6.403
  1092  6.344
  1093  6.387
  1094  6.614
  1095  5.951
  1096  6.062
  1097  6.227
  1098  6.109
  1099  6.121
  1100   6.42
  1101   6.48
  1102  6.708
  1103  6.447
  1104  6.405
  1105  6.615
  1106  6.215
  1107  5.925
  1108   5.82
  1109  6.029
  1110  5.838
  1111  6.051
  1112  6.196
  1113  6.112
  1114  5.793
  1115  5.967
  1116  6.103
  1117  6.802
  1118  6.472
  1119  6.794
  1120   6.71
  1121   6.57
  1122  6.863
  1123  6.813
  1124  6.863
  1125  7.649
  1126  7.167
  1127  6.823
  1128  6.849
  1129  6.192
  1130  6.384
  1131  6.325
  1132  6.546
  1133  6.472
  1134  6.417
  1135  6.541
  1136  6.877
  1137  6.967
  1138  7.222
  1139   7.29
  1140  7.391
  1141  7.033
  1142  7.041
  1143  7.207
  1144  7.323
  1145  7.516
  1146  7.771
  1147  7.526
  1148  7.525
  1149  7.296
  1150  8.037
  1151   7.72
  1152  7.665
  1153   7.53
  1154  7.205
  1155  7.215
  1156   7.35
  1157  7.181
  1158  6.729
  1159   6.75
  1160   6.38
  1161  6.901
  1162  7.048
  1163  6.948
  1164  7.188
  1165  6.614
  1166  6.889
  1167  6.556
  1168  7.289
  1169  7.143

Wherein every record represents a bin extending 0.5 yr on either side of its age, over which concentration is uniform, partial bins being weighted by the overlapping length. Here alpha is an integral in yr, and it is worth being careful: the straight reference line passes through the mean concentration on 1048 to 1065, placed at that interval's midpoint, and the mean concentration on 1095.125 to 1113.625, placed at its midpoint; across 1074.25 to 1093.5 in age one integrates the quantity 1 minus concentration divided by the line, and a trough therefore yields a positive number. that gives -1.2 yr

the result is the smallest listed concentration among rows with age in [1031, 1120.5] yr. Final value 5.21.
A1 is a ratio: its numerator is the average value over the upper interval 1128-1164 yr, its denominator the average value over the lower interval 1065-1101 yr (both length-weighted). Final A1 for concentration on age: 1.10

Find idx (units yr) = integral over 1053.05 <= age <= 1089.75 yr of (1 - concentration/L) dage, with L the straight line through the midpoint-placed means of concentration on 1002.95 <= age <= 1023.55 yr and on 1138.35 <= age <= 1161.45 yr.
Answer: -3.4 yr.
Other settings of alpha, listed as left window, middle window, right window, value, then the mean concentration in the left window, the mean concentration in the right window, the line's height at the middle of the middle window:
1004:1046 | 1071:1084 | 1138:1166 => -0.8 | 5.21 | 7.23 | 6.05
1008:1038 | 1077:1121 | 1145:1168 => -0.6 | 5.16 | 7.19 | 6.32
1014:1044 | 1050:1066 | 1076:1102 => -0.9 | 5.38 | 6.49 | 5.91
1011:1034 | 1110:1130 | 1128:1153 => 0.7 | 5.18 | 7.1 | 6.76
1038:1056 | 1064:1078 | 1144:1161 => -0.3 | 5.71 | 7.32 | 6.08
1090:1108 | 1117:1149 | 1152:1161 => -0.8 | 6.32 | 7.07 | 6.76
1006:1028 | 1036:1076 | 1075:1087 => -0.4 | 5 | 6.57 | 5.95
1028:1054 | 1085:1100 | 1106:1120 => -1.2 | 5.56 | 6.17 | 6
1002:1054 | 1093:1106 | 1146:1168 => 0.0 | 5.26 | 7.17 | 6.32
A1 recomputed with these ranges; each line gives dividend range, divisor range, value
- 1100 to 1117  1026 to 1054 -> 1.12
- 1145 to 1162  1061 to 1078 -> 1.17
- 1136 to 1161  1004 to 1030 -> 1.46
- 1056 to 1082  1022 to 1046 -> 1.16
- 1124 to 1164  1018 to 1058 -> 1.27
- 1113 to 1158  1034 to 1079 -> 1.16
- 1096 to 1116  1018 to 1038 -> 1.15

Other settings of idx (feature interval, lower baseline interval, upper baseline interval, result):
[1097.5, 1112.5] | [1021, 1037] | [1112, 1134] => 0.3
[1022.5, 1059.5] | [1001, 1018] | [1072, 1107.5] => -1.7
